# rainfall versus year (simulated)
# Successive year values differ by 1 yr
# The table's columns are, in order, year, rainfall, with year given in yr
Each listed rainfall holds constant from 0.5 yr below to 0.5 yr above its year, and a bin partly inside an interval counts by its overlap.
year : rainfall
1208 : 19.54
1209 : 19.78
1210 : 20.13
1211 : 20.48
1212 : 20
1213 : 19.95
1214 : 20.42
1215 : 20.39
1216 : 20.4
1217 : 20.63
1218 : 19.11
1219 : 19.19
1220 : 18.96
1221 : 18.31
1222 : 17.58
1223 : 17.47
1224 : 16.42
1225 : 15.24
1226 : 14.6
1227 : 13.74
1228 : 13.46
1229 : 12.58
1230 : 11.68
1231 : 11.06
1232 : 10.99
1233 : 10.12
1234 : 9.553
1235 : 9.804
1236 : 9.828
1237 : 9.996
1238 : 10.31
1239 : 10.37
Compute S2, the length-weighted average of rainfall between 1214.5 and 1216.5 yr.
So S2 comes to 20.4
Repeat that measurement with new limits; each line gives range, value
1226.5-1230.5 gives 12.9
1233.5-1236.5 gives 9.73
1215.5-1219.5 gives 19.8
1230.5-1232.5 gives 11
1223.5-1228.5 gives 14.7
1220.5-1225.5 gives 17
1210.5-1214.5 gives 20.2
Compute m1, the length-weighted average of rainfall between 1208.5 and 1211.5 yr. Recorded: 20.1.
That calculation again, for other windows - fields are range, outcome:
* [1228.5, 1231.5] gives 11.8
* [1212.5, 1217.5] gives 20.4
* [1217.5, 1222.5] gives 18.6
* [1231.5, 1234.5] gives 10.2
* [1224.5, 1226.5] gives 14.9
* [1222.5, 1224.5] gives 16.9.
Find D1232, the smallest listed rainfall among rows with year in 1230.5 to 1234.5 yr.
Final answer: 9.553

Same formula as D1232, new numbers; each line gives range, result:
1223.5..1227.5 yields 13.74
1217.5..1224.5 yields 16.42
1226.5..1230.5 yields 11.68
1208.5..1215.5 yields 19.78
